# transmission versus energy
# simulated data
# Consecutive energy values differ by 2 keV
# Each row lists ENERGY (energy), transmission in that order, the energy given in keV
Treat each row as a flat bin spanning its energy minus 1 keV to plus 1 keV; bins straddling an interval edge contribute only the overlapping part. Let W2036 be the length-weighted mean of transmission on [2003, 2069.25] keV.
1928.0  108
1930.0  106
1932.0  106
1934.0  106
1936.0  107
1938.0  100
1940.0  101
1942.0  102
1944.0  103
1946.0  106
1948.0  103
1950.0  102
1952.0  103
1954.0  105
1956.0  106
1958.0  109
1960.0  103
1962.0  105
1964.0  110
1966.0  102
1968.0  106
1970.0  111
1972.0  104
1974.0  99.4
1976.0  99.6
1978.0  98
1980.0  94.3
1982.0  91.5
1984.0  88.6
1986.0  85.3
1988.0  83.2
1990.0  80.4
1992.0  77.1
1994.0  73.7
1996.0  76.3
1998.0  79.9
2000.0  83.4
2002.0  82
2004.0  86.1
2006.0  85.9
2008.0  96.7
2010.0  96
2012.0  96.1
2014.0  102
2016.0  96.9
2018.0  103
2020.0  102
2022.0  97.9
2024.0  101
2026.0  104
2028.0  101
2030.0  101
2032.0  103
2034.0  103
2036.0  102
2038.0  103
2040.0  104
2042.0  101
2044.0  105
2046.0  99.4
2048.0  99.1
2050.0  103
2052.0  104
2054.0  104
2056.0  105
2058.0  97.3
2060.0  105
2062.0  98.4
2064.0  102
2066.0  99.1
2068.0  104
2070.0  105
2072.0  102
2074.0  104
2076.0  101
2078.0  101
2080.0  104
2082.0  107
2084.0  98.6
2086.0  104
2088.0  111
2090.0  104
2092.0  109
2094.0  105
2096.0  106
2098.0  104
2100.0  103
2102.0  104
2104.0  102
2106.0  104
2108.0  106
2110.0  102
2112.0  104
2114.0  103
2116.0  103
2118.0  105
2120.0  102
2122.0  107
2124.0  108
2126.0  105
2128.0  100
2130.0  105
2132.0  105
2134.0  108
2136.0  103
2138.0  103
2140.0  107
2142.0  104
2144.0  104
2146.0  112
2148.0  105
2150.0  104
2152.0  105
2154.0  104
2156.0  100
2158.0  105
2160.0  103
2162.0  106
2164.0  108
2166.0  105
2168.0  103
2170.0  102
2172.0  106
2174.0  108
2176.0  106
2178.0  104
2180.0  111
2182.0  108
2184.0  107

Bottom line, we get 100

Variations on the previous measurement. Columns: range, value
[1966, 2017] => 91.2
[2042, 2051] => 102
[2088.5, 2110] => 105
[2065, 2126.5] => 104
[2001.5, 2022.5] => 95.2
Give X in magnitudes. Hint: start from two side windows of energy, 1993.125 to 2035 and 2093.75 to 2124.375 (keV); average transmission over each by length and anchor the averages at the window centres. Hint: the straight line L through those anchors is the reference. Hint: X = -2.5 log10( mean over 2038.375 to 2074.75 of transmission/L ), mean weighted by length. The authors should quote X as -0.04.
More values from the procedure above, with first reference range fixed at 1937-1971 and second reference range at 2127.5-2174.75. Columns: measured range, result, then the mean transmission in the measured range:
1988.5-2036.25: 0.13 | 92.7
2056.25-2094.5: 0.02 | 103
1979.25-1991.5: 0.20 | 86.7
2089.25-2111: 0.00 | 104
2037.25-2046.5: 0.02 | 103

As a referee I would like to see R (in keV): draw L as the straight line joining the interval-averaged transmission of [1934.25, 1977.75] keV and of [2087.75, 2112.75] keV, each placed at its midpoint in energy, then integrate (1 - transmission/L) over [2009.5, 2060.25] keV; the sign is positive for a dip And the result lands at 1.43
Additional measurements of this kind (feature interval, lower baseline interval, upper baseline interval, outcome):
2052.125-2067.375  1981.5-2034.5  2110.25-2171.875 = -0.8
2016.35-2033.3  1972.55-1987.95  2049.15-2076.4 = -0.5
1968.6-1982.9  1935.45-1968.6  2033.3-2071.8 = 0.5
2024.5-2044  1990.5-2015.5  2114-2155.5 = -2.5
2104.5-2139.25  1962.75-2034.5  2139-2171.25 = -0.6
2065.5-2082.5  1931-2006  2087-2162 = -0.2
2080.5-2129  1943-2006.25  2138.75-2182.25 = -1.0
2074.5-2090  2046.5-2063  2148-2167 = -0.2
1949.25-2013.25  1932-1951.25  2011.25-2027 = 4.8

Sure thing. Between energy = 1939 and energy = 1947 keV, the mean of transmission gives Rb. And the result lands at 103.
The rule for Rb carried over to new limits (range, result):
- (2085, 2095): 107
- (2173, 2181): 107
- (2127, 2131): 102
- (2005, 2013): 93.7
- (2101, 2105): 103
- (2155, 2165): 104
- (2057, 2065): 101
